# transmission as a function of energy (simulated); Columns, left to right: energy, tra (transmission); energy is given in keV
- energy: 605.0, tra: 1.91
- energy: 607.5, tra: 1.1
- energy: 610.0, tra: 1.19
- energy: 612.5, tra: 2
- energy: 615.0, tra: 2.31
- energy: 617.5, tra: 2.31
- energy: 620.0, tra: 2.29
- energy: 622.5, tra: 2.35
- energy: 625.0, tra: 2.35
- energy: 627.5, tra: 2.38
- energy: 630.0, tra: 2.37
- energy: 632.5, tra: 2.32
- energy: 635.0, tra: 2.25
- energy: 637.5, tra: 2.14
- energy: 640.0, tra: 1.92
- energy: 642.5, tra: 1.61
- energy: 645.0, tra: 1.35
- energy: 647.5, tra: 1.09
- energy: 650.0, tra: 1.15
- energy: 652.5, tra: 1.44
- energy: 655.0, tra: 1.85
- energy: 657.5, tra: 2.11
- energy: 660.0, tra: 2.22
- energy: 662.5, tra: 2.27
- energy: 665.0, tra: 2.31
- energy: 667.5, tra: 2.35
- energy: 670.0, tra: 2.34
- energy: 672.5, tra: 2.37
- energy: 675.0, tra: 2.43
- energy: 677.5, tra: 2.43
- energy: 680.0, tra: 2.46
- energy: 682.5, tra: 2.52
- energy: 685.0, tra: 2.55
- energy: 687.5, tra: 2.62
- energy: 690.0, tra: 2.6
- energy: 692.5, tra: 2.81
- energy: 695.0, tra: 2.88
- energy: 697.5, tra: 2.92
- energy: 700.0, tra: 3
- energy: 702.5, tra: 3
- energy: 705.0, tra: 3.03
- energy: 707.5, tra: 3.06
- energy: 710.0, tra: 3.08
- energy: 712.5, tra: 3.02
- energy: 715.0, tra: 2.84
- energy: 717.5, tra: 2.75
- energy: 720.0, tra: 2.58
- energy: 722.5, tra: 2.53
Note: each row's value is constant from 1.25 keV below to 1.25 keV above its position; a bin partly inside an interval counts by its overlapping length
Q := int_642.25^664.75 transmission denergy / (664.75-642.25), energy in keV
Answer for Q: 1.71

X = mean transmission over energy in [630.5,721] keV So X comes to 2.38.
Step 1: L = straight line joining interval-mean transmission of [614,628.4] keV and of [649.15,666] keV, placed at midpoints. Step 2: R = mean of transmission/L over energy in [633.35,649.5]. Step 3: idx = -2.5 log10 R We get 0.227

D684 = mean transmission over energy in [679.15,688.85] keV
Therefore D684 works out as 2.54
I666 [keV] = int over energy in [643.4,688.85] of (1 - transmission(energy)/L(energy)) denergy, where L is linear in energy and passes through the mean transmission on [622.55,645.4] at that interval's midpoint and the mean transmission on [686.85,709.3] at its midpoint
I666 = 7.7 keV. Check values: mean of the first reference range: 2.12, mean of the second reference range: 2.89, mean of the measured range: 2.1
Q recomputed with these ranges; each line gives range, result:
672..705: 2.68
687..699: 2.78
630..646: 1.98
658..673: 2.3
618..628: 2.34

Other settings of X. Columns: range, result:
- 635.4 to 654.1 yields 1.57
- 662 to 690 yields 2.43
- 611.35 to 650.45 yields 2.03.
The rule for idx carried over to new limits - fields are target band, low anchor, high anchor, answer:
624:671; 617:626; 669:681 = 0.19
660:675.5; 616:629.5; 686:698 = 0.12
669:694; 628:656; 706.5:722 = -0.06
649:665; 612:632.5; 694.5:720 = 0.34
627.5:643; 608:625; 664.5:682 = 0.01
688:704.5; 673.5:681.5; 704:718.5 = -0.05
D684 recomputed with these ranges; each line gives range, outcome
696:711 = 3.01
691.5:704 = 2.93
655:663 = 2.14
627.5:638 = 2.29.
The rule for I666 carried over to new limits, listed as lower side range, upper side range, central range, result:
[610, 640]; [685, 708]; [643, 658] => 6.0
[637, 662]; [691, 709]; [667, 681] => -0.6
